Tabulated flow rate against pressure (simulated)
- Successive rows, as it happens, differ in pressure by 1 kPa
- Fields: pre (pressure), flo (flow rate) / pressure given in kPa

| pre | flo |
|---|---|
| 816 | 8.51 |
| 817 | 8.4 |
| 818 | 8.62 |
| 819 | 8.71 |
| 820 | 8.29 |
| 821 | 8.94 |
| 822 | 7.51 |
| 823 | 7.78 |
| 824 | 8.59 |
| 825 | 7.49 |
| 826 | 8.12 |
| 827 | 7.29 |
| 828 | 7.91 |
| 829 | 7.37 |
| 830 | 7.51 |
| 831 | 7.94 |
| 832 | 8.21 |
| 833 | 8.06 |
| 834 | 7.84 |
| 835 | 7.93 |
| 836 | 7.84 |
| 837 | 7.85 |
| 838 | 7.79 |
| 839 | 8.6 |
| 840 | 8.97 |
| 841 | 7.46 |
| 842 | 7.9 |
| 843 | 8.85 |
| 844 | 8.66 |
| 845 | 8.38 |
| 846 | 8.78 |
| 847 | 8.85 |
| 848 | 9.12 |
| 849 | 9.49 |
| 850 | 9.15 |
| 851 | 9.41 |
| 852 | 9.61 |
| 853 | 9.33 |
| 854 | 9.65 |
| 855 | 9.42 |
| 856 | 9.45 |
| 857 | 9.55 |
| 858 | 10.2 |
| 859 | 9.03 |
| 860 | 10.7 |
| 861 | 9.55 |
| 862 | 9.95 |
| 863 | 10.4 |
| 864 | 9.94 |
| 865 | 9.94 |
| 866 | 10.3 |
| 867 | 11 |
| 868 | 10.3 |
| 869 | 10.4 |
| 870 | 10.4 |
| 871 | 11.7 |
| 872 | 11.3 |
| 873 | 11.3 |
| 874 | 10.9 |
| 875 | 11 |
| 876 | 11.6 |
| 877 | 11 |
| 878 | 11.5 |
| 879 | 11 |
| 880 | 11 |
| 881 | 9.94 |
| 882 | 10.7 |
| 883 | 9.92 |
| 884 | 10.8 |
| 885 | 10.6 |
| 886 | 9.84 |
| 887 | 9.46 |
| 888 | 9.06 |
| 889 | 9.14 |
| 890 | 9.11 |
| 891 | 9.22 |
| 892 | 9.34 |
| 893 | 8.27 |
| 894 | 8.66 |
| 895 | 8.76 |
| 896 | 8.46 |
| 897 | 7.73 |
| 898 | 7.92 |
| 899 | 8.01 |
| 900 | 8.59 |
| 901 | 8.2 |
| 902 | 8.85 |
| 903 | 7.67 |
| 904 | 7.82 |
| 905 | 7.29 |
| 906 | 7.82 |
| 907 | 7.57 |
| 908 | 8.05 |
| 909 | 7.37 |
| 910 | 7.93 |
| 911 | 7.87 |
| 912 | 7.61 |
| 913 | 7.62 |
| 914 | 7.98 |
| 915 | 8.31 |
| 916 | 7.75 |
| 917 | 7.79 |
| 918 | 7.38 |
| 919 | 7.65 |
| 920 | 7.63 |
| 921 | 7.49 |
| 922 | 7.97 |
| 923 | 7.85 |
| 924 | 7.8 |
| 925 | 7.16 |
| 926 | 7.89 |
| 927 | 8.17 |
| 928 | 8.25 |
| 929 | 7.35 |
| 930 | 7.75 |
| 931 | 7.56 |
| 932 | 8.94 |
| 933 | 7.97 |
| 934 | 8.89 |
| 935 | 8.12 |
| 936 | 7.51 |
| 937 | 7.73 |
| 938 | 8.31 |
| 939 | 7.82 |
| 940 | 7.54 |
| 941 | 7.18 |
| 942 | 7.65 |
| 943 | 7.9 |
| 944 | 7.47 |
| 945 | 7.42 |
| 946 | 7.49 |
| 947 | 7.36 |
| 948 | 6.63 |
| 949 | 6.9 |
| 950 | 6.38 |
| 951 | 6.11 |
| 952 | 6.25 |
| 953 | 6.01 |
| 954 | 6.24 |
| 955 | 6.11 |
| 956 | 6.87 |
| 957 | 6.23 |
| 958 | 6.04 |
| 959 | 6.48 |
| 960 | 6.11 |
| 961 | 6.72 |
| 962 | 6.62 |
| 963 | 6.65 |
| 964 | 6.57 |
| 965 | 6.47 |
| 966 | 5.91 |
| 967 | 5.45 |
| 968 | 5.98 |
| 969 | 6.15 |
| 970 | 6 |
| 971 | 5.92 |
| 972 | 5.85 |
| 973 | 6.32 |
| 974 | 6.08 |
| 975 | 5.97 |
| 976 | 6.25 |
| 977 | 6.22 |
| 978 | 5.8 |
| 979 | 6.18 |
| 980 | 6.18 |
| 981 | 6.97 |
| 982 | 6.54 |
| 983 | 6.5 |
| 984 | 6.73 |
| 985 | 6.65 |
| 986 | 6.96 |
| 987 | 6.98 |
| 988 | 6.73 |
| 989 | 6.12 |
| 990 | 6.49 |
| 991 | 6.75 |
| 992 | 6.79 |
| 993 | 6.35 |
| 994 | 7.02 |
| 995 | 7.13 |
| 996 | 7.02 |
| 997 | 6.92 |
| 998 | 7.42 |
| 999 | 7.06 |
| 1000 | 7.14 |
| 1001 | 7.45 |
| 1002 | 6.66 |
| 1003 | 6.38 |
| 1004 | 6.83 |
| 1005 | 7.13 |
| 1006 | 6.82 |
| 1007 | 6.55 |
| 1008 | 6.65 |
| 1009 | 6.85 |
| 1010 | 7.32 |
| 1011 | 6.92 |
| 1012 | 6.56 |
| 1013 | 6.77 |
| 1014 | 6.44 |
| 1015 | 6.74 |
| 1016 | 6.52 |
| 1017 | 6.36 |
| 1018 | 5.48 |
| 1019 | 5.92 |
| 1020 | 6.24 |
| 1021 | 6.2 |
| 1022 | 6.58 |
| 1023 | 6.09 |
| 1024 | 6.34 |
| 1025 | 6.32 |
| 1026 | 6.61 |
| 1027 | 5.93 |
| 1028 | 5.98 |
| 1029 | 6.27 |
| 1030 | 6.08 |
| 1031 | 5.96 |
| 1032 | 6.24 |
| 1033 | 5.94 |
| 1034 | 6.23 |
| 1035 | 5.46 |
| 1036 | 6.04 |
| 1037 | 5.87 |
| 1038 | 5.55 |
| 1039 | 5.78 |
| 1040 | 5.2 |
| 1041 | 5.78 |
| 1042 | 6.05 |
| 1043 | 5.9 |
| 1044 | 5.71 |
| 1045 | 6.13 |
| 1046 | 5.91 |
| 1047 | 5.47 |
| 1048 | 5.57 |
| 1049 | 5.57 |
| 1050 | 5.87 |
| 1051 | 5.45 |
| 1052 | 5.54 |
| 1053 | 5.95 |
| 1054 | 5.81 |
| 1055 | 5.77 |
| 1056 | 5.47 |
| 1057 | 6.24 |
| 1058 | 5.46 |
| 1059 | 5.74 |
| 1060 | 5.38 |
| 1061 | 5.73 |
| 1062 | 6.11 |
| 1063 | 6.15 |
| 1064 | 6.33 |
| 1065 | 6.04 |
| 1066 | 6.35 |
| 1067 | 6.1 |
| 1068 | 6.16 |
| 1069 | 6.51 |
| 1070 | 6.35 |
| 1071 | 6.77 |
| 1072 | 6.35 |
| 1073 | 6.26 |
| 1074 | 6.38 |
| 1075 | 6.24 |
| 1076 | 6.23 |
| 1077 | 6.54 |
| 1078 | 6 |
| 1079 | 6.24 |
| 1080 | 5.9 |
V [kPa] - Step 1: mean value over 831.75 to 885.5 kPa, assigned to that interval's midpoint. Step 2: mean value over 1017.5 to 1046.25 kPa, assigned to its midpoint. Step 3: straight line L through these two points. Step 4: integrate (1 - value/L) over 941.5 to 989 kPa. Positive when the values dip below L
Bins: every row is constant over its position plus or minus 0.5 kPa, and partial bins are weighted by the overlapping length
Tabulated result 5.9 kPa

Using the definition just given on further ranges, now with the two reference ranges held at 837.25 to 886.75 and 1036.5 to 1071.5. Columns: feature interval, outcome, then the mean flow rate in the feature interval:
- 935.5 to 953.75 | 2.2 kPa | 7.19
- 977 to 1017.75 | 1.9 kPa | 6.72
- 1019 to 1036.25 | 0.8 kPa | 6.14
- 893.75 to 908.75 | 1.6 kPa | 8.07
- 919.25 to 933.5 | 1.2 kPa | 7.84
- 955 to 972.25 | 3.4 kPa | 6.24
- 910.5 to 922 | 1.3 kPa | 7.74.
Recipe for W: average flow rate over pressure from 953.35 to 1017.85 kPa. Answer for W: 6.53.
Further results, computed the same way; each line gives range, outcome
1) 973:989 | 6.44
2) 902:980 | 7.14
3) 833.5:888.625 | 9.72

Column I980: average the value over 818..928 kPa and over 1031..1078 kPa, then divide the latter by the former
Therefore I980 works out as 0.67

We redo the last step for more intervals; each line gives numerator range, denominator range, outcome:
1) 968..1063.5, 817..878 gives 0.68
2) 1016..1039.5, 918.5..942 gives 0.77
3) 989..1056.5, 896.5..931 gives 0.80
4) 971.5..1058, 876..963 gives 0.78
